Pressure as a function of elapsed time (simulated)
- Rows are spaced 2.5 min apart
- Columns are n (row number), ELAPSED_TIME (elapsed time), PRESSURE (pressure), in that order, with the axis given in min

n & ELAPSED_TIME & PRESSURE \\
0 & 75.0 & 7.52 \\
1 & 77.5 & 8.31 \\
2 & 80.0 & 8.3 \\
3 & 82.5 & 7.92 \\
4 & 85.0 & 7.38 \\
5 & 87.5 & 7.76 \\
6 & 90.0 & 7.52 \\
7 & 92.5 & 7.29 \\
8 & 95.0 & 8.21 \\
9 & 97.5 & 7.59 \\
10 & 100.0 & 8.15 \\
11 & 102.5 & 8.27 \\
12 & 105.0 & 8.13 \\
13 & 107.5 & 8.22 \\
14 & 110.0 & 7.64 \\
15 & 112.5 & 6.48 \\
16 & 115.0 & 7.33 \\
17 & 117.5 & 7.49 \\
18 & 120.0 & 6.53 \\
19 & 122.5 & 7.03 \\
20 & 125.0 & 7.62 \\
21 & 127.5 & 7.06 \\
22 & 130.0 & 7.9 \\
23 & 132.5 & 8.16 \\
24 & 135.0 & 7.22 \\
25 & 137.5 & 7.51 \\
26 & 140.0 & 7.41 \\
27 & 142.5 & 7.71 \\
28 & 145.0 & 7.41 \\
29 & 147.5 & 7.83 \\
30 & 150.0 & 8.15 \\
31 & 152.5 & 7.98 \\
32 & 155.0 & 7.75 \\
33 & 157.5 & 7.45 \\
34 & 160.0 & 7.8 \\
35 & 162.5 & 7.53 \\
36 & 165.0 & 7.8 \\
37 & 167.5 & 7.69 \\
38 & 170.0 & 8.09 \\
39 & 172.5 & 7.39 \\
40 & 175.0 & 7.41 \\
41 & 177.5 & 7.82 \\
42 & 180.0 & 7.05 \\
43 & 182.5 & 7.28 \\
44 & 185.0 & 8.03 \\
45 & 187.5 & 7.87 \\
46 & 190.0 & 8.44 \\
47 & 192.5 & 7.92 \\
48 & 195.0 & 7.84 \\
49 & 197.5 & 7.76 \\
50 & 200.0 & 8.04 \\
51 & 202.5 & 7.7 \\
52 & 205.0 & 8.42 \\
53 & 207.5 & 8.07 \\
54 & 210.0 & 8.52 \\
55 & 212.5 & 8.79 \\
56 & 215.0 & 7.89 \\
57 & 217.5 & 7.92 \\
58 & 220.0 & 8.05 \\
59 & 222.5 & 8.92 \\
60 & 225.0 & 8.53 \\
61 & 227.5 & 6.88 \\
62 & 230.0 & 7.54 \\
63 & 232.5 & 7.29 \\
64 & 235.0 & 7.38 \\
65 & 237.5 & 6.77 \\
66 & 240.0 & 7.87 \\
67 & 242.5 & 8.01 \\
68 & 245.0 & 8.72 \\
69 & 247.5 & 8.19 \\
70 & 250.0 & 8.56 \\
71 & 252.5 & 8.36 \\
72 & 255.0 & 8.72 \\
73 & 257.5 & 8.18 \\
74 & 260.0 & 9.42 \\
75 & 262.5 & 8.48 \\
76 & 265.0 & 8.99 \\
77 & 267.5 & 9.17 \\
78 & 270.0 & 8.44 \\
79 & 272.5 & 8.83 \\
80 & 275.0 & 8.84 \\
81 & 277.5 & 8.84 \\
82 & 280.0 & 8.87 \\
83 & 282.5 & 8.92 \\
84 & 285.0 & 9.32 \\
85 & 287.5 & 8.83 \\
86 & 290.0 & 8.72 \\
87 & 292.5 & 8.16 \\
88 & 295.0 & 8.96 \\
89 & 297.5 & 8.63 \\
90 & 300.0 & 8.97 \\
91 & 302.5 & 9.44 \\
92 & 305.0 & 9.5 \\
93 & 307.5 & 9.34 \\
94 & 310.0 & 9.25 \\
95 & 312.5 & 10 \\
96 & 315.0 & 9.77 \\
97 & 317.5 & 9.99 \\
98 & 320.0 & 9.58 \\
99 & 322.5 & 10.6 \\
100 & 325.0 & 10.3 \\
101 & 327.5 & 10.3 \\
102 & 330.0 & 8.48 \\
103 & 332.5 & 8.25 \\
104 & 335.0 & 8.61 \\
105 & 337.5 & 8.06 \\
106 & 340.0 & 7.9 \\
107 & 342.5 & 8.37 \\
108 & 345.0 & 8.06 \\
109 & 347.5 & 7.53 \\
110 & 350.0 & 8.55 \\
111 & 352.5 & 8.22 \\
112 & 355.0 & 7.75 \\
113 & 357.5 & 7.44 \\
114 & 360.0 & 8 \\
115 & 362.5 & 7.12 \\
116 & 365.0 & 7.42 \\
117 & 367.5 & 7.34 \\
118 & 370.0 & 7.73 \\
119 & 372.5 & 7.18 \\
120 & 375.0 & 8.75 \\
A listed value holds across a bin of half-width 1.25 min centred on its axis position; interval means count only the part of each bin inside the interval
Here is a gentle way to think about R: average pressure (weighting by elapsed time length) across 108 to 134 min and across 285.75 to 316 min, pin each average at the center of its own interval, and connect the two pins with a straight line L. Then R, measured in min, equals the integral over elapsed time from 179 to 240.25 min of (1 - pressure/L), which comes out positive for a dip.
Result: 2.6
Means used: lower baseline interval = 7.35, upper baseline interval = 9.13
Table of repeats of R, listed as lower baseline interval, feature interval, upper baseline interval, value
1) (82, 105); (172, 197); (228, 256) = 0.5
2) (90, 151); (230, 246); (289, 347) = 1.6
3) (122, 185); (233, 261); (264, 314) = 1.4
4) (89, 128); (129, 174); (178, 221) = 0.2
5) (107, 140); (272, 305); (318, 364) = -2.6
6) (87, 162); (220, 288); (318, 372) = -2.8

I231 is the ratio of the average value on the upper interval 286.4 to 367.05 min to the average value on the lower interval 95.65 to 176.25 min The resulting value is 1.15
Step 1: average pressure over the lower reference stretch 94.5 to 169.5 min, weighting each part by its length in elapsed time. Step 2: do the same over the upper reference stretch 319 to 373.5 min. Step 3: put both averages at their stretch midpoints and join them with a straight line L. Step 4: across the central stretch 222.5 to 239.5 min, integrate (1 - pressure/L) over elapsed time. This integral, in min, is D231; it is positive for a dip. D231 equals 0.9 min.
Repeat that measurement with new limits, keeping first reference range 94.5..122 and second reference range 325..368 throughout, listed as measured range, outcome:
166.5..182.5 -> 0.4 min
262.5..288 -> -2.8 min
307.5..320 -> -2.5 min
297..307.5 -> -1.5 min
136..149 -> 0.2 min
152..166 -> 0.0 min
